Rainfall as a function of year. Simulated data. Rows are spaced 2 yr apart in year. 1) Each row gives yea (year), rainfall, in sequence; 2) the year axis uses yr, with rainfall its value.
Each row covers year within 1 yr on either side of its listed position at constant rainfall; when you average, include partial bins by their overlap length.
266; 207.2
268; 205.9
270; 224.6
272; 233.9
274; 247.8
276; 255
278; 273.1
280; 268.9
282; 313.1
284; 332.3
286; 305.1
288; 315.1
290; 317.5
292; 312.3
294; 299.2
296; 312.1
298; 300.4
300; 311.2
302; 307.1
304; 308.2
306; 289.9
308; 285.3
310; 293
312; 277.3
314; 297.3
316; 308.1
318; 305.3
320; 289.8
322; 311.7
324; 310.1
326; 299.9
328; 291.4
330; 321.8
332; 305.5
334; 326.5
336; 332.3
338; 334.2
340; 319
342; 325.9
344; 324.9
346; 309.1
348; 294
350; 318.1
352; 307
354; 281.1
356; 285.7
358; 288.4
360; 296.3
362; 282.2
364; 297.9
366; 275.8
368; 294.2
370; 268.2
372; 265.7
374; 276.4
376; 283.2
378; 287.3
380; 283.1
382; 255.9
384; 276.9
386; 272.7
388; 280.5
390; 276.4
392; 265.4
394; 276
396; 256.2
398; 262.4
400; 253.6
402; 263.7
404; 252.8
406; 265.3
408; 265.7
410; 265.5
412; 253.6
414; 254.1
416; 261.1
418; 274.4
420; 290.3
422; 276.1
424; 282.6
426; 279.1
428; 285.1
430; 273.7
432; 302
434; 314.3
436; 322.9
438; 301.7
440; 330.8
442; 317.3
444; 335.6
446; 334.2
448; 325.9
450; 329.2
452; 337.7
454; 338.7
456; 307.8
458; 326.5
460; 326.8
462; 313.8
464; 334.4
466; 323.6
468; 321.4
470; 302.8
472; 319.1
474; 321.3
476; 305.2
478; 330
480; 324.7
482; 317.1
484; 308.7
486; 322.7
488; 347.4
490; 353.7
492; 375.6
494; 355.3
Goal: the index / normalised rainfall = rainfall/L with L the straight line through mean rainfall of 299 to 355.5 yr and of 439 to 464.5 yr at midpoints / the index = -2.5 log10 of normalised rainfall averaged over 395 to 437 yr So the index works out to 0.174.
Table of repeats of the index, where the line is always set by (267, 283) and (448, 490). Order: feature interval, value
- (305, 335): -0.12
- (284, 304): -0.19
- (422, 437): 0.06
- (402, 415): 0.16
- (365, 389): 0.05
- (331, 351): -0.15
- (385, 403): 0.11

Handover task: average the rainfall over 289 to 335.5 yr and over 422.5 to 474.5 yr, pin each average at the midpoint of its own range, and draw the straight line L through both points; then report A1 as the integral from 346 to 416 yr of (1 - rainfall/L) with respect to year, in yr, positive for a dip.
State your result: 7.5 yr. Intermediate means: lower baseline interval 304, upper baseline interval 315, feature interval 276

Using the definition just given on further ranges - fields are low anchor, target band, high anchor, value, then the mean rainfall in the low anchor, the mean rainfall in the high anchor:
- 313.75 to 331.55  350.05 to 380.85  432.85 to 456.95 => 2.5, 304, 325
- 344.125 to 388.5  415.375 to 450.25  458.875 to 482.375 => 0.7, 286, 320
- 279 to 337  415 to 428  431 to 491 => 1.7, 305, 323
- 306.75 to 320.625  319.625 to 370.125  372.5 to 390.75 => -3.2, 294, 277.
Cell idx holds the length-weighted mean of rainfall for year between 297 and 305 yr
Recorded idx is 307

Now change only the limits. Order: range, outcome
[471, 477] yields 315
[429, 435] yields 297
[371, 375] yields 271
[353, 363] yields 287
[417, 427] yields 280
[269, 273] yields 229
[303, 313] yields 291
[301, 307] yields 302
